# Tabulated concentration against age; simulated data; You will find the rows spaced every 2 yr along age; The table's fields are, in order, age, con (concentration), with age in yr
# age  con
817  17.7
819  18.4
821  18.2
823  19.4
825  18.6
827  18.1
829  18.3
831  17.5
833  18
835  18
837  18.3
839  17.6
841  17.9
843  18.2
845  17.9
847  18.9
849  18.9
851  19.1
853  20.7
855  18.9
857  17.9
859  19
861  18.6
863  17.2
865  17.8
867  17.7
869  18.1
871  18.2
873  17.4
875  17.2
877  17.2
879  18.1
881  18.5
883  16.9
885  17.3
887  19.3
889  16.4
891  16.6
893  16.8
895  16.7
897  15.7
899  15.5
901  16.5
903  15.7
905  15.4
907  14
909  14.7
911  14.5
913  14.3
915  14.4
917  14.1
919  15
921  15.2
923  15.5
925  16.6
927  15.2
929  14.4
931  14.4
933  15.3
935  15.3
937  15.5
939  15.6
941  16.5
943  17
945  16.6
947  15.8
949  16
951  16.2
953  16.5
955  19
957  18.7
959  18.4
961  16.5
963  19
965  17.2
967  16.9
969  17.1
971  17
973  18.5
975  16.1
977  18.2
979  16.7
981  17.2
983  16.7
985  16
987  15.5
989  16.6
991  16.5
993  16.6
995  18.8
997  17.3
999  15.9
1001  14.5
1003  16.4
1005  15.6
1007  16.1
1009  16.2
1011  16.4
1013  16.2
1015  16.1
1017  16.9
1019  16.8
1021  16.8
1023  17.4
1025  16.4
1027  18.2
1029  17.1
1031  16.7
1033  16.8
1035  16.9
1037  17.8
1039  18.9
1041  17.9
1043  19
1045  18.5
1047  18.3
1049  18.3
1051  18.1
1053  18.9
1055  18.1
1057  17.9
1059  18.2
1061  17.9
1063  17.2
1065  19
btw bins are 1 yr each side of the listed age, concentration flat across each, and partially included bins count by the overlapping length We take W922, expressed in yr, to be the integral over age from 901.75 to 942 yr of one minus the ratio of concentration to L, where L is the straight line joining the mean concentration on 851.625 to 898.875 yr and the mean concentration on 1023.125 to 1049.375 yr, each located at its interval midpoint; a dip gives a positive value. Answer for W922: 6.0 yr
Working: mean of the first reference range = 17.7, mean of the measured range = 15.1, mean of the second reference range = 17.7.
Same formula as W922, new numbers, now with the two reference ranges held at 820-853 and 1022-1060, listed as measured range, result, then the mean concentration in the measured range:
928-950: 3.0 yr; 15.7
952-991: 1.7 yr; 17.2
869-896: 1.2 yr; 17.5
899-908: 1.4 yr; 15.4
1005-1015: 1.0 yr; 16.1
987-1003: 1.3 yr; 16.5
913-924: 2.0 yr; 14.8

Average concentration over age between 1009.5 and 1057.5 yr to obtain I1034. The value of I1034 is 17.5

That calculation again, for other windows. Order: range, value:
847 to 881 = 18.3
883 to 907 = 16.4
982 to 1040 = 16.7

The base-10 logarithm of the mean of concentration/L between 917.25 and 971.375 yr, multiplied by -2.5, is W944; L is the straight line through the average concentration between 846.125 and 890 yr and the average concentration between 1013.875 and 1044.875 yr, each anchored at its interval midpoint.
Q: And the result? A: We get 0.09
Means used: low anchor 18.1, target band 16.3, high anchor 17.3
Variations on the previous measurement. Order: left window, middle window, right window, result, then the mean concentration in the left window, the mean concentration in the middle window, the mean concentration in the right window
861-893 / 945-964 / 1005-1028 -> -0.015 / 17.6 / 17.3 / 16.6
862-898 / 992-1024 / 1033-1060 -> 0.094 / 17.4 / 16.5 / 18.2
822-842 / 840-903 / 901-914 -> -0.082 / 18.2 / 17.7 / 14.9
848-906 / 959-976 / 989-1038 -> -0.024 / 17.6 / 17.4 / 16.7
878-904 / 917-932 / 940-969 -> 0.131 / 16.9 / 15.1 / 17.2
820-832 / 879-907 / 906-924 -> -0.074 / 18.3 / 16.7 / 14.6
